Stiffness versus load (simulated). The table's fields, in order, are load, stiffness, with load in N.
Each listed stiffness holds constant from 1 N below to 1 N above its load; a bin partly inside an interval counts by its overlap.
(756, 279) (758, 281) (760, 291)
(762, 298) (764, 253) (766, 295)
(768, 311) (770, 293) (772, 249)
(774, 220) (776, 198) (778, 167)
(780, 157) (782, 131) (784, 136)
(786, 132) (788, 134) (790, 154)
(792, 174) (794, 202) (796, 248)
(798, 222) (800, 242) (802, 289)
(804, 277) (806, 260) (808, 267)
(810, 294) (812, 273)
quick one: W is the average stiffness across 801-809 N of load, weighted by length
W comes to 273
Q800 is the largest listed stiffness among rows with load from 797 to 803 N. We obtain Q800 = 289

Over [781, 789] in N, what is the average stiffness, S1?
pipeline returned 133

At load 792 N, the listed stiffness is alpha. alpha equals 174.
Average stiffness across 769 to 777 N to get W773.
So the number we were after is 240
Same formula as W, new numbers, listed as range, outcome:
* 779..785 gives 141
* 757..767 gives 284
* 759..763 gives 294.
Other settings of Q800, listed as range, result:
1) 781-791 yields 154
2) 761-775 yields 311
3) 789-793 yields 174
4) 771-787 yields 249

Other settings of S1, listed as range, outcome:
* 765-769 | 303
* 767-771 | 302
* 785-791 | 140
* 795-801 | 237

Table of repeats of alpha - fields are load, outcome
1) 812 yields 273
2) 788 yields 134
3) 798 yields 222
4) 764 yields 253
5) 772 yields 249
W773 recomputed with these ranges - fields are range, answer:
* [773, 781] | 186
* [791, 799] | 212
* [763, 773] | 280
